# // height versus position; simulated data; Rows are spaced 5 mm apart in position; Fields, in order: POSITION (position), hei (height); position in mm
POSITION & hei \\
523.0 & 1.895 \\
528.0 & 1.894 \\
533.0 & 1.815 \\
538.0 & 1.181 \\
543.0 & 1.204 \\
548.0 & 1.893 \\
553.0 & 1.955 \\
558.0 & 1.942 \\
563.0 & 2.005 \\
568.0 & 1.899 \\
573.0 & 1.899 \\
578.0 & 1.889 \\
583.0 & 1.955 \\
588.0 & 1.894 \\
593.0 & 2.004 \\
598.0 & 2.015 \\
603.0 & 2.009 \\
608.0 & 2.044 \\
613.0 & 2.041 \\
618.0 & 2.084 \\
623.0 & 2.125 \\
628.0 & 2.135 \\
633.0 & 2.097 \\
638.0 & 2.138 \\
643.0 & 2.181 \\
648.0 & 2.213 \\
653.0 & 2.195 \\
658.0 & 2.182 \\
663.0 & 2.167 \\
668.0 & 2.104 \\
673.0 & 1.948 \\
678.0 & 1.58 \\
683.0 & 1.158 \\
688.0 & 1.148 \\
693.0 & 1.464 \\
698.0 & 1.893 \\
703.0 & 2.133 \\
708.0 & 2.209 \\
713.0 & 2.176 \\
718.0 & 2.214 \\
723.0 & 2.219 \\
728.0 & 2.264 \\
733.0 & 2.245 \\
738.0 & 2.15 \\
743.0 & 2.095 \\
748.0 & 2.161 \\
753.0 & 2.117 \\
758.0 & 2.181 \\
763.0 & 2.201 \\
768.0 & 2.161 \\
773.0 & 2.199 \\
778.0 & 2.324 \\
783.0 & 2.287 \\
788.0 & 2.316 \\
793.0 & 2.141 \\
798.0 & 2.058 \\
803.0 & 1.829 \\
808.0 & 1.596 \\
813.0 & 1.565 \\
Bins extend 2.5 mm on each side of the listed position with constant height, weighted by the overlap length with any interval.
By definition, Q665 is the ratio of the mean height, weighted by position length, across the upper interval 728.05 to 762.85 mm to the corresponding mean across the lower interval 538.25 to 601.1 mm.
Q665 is 1.2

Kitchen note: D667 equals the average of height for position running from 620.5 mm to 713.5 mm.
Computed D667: 1.96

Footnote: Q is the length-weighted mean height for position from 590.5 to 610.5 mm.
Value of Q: 2.02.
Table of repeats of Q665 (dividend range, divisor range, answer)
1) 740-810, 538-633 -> 1.10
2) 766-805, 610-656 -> 1.02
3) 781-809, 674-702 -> 1.36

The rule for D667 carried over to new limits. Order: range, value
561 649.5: 2.03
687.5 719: 1.92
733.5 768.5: 2.16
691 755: 2.11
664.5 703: 1.66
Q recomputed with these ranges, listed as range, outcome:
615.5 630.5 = 2.11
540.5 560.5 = 1.75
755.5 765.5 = 2.19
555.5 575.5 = 1.94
